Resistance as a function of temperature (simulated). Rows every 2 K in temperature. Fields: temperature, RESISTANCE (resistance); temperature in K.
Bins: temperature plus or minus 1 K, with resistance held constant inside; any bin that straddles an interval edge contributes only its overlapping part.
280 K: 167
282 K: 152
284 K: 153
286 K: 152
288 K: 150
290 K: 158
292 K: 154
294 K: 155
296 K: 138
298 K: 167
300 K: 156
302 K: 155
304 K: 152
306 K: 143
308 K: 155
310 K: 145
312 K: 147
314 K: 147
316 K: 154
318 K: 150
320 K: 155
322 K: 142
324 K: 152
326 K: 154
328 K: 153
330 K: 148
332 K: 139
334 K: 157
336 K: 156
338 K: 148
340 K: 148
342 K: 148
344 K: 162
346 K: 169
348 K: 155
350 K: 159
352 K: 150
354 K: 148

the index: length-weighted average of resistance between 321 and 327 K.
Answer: 149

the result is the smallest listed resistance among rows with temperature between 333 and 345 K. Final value 148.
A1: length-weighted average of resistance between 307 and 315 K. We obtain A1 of 148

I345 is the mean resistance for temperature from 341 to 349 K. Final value 158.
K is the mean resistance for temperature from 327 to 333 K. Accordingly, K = 147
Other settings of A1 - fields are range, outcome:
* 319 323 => 148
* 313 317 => 150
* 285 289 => 151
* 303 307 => 148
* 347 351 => 157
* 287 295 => 154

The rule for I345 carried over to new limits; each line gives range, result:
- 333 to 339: 154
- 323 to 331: 152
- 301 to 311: 150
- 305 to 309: 149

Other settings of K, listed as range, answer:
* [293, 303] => 154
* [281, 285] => 152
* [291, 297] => 149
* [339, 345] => 153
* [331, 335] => 148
